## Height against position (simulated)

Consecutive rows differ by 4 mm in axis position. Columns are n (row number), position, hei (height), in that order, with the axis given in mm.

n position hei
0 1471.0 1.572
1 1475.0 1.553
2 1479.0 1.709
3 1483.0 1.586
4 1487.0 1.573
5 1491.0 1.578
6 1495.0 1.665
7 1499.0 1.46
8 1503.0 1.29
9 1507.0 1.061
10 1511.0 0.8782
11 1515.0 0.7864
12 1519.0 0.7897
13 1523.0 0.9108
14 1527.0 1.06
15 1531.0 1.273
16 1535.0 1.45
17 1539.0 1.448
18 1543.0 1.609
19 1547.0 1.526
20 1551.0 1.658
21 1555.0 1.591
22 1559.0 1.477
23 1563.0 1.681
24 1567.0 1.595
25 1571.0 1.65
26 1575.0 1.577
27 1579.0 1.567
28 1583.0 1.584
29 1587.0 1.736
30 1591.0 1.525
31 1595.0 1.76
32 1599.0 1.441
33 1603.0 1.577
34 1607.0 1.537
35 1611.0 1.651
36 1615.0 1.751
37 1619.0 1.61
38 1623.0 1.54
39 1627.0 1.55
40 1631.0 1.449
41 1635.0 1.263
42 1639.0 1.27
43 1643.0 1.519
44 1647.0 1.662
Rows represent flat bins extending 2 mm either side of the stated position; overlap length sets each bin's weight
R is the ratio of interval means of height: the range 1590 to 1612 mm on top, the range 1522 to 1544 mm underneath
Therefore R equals 1.22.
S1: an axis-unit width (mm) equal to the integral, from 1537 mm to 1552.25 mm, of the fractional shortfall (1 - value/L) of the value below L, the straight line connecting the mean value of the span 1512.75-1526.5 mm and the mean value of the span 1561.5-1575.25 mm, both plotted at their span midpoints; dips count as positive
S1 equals -3.7 mm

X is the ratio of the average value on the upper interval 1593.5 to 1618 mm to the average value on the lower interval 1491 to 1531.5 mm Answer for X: 1.42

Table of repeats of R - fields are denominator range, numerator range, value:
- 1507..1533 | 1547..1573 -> 1.67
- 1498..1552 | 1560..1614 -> 1.32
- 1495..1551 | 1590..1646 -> 1.25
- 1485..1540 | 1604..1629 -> 1.31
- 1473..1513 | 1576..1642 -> 1.08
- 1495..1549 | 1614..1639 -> 1.23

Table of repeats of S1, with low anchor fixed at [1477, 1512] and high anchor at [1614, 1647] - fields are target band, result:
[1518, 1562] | 2.8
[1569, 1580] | -1.0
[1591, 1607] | -1.0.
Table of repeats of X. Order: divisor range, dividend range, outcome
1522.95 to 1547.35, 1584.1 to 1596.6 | 1.24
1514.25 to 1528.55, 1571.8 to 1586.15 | 1.79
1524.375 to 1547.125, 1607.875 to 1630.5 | 1.17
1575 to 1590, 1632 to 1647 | 0.87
